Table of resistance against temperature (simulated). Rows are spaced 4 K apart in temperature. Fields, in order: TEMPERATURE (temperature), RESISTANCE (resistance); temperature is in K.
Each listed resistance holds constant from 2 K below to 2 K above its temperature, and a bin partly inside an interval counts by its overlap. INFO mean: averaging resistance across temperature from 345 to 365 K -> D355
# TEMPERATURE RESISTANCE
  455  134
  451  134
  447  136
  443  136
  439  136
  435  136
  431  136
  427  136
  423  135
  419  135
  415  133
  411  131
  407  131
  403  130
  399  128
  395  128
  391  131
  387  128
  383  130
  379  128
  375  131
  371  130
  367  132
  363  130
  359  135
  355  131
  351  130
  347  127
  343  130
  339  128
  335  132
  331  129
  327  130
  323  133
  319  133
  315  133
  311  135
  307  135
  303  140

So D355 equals 131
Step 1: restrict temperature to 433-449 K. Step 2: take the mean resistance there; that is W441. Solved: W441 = 136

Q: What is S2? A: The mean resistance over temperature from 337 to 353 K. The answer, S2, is 129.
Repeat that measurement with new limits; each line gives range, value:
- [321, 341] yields 130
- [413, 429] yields 135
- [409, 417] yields 132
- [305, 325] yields 134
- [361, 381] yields 130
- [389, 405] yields 129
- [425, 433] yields 136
